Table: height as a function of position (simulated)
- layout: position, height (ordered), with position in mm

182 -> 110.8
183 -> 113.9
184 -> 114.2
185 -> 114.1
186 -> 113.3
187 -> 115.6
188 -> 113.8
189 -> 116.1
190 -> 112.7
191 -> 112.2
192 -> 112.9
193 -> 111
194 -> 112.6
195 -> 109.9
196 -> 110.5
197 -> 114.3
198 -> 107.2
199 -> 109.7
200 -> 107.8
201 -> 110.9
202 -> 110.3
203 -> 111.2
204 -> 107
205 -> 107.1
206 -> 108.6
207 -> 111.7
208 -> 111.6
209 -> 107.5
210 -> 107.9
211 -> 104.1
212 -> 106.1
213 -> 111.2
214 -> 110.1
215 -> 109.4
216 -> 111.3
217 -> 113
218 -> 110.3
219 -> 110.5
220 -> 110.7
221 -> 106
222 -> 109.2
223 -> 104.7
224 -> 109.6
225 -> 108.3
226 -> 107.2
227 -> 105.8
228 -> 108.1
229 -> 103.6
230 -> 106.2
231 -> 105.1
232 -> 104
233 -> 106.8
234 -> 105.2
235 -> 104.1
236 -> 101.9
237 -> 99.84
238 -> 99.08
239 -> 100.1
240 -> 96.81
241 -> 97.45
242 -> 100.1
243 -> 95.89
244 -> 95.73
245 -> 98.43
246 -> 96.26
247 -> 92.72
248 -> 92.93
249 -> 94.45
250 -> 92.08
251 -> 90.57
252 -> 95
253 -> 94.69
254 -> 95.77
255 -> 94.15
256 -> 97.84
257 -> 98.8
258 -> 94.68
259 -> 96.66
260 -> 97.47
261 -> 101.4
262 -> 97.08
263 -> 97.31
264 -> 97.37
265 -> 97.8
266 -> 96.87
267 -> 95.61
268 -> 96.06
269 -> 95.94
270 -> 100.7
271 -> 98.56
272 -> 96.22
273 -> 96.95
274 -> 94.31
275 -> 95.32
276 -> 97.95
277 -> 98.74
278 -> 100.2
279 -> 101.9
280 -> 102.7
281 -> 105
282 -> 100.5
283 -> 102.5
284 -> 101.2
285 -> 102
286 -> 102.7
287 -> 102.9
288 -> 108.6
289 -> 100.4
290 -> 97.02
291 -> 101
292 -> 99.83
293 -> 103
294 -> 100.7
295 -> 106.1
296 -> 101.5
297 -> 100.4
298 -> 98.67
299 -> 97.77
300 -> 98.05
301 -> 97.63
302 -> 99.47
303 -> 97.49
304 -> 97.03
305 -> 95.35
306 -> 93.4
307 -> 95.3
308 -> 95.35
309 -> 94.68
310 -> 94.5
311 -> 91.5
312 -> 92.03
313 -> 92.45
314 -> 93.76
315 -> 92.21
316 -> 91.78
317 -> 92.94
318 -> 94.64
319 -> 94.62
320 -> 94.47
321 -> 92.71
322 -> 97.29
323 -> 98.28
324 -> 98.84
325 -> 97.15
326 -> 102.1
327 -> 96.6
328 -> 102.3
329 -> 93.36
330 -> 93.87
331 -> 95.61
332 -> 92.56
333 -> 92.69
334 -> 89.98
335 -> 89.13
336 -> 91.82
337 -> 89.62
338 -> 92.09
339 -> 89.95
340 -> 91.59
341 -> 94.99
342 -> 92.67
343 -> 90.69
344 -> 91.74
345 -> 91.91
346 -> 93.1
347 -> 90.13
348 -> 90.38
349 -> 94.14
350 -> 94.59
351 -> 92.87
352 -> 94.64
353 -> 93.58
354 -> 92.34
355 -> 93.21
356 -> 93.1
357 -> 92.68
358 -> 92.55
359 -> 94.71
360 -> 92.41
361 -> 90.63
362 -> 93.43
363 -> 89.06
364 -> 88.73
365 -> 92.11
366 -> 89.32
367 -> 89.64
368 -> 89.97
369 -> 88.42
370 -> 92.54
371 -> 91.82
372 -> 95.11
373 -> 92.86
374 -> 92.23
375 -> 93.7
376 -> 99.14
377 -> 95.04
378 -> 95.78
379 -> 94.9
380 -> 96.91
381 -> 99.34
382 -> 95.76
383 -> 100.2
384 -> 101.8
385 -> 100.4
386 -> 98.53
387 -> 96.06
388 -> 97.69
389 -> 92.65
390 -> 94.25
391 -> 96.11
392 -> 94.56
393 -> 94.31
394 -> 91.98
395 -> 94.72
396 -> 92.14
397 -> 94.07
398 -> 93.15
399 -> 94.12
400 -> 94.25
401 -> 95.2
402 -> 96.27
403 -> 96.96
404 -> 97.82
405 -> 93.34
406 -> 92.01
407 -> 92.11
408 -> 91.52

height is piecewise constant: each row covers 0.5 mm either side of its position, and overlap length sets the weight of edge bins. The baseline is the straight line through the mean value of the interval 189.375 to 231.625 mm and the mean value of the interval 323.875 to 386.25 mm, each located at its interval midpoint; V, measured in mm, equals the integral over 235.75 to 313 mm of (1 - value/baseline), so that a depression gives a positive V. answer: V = 3.3 mm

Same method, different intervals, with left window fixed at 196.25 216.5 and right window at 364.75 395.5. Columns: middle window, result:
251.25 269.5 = 1.42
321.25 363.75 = 1.96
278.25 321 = 1.42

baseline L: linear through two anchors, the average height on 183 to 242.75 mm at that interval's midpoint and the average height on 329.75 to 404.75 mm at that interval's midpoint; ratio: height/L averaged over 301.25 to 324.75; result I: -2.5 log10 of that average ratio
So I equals 0.04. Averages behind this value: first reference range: 108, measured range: 94.8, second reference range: 93.6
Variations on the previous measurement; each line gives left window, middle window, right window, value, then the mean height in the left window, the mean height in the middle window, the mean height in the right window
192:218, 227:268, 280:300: 0.077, 110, 98.5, 102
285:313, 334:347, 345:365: 0.029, 98.6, 91.5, 92.4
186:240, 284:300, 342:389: -0.006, 108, 101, 93.7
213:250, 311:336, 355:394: 0.034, 104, 94.5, 94.1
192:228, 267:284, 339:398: 0.042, 109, 98.9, 93.7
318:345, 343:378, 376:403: 0.029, 94.1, 92.4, 95.9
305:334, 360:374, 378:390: 0.065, 94.8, 91.1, 97.4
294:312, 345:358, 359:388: 0.027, 97.3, 92.8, 94.2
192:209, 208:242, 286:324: 0.010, 110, 106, 97.3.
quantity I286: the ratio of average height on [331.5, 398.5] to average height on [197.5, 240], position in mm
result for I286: 0.87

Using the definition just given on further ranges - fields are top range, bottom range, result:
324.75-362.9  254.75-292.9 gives 0.94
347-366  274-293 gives 0.91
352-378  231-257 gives 0.94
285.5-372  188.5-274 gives 0.92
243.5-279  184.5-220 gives 0.87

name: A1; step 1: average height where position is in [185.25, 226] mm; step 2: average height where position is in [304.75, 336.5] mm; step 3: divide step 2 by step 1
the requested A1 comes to 0.9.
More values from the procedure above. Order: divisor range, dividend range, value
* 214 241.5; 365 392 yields 0.90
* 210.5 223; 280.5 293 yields 0.93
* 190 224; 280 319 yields 0.90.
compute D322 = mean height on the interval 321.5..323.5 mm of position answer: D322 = 97.8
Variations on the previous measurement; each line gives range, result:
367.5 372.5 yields 91.6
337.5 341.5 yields 92.2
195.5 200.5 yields 110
